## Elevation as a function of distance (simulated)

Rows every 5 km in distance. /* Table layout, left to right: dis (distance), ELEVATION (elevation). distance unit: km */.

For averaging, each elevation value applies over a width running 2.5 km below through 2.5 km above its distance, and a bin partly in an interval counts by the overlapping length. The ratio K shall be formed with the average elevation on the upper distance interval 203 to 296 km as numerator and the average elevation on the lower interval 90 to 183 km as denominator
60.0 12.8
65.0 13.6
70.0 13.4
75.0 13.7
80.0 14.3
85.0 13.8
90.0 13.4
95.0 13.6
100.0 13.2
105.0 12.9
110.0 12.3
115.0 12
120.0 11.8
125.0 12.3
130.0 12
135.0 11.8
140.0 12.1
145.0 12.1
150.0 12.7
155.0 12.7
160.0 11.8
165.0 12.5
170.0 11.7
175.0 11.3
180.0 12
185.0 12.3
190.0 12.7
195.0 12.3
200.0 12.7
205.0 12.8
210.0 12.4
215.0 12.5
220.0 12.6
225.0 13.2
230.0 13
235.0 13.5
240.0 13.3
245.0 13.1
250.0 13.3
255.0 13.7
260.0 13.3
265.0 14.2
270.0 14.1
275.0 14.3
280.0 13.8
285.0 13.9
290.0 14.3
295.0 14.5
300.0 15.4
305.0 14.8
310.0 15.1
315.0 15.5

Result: 1.09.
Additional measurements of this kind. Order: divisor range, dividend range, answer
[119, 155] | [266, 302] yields 1.18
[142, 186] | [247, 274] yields 1.13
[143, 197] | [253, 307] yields 1.17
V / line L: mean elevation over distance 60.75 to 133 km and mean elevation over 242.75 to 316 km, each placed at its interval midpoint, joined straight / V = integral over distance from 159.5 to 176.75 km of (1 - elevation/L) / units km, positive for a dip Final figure 2.1 km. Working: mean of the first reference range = 13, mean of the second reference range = 14.2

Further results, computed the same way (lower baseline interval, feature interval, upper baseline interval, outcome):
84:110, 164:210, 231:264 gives 3.7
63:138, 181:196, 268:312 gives 1.4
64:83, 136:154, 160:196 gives 0.5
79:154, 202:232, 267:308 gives 2.0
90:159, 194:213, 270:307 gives 1.2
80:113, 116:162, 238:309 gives 4.5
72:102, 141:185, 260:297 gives 5.5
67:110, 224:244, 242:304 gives 0.9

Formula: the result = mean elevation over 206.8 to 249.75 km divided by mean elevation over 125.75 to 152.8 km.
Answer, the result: 1.1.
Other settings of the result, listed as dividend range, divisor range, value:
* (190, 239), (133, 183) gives 1.06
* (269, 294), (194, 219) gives 1.12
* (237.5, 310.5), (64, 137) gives 1.09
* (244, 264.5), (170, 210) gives 1.10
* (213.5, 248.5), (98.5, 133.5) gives 1.06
